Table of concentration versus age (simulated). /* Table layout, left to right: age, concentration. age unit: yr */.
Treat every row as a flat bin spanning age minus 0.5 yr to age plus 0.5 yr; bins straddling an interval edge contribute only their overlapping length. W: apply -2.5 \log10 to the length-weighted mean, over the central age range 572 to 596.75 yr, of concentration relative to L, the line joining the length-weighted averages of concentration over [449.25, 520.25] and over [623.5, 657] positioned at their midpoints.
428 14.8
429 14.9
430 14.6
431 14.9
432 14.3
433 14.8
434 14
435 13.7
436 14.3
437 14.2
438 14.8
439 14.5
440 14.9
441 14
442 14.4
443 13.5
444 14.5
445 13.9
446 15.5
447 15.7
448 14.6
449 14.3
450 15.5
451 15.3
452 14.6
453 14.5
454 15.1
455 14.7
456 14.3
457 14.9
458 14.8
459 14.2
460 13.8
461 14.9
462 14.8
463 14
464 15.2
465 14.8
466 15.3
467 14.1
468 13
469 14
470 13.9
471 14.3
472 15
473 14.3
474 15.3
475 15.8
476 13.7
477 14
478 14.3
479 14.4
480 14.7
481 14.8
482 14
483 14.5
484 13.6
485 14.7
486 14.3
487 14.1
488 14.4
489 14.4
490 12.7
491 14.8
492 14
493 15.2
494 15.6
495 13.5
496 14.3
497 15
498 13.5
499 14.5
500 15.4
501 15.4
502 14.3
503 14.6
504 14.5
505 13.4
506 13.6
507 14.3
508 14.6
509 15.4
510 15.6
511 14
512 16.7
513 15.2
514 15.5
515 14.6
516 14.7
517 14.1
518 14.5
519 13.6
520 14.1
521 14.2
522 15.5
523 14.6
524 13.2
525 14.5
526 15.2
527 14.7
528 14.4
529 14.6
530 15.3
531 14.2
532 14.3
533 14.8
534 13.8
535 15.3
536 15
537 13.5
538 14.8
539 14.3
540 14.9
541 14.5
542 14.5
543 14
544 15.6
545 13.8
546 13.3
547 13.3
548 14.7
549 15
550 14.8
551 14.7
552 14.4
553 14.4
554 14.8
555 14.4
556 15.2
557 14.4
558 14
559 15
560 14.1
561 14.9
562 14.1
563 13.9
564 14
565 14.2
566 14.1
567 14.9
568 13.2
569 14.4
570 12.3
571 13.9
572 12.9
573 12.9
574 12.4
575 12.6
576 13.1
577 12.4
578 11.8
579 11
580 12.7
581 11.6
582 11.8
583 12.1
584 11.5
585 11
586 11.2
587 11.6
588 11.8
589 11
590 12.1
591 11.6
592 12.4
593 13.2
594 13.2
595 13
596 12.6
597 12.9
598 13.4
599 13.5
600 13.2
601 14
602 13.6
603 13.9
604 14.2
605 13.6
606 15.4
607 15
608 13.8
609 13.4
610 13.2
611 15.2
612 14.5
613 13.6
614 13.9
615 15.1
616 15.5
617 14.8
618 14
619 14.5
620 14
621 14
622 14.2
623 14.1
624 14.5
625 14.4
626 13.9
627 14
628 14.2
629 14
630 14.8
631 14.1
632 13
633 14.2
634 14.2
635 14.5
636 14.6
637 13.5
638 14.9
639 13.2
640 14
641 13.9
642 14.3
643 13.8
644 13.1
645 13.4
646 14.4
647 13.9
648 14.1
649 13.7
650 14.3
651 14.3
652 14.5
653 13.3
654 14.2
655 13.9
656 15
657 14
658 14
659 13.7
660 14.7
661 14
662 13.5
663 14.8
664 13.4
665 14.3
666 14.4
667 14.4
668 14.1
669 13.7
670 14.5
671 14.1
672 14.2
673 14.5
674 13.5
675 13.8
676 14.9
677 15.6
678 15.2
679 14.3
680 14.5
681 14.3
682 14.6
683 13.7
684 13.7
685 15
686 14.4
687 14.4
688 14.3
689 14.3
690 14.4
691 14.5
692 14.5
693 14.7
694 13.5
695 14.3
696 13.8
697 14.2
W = 0.17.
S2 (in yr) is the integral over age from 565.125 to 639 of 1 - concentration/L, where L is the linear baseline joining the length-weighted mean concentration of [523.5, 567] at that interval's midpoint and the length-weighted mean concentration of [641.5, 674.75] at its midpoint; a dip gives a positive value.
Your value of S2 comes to 4.3 yr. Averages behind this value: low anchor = 14.4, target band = 13.4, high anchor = 14.1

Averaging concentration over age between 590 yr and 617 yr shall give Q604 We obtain 13.7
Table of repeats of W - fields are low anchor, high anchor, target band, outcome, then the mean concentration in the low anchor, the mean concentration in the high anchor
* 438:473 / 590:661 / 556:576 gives 0.03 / 14.6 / 13.9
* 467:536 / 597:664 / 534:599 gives 0.07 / 14.5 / 14.1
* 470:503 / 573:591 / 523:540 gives -0.10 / 14.5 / 11.9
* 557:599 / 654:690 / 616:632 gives -0.05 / 12.9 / 14.3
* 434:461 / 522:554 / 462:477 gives 0.00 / 14.6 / 14.5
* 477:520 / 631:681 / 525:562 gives -0.01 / 14.5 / 14.1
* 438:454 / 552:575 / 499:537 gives -0.03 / 14.7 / 14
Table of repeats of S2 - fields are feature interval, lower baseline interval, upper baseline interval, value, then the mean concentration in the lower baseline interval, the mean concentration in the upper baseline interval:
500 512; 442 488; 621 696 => -0.17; 14.5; 14.2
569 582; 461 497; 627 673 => 1.56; 14.4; 14.1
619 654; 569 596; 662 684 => -1.53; 12.2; 14.3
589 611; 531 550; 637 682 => 1.39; 14.4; 14.1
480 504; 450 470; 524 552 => 0.16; 14.6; 14.5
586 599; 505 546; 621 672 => 1.73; 14.6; 14.1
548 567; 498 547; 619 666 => -0.10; 14.5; 14.1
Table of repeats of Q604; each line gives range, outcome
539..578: 14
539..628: 13.6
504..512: 14.6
